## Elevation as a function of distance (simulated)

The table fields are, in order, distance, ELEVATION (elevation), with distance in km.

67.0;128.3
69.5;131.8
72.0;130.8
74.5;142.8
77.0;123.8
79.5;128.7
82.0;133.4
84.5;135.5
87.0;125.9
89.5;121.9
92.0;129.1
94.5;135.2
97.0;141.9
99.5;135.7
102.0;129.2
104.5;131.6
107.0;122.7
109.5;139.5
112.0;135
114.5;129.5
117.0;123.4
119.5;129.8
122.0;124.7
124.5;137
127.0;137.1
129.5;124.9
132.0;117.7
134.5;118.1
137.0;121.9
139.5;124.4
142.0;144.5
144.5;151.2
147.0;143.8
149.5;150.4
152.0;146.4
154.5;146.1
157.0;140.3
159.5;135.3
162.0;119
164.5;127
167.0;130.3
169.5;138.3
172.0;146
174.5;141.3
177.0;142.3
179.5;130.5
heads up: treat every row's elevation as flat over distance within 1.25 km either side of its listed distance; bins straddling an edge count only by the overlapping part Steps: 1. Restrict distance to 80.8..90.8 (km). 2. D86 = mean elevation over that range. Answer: 129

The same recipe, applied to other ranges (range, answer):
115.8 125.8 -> 129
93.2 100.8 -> 137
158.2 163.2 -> 127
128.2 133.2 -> 121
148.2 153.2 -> 148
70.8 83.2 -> 132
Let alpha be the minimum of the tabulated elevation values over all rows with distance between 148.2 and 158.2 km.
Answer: 140.3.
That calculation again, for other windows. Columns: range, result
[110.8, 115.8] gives 129.5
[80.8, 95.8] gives 121.9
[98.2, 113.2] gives 122.7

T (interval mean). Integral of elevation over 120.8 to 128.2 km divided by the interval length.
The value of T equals 133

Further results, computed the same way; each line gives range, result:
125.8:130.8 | 131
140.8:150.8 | 147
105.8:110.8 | 131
